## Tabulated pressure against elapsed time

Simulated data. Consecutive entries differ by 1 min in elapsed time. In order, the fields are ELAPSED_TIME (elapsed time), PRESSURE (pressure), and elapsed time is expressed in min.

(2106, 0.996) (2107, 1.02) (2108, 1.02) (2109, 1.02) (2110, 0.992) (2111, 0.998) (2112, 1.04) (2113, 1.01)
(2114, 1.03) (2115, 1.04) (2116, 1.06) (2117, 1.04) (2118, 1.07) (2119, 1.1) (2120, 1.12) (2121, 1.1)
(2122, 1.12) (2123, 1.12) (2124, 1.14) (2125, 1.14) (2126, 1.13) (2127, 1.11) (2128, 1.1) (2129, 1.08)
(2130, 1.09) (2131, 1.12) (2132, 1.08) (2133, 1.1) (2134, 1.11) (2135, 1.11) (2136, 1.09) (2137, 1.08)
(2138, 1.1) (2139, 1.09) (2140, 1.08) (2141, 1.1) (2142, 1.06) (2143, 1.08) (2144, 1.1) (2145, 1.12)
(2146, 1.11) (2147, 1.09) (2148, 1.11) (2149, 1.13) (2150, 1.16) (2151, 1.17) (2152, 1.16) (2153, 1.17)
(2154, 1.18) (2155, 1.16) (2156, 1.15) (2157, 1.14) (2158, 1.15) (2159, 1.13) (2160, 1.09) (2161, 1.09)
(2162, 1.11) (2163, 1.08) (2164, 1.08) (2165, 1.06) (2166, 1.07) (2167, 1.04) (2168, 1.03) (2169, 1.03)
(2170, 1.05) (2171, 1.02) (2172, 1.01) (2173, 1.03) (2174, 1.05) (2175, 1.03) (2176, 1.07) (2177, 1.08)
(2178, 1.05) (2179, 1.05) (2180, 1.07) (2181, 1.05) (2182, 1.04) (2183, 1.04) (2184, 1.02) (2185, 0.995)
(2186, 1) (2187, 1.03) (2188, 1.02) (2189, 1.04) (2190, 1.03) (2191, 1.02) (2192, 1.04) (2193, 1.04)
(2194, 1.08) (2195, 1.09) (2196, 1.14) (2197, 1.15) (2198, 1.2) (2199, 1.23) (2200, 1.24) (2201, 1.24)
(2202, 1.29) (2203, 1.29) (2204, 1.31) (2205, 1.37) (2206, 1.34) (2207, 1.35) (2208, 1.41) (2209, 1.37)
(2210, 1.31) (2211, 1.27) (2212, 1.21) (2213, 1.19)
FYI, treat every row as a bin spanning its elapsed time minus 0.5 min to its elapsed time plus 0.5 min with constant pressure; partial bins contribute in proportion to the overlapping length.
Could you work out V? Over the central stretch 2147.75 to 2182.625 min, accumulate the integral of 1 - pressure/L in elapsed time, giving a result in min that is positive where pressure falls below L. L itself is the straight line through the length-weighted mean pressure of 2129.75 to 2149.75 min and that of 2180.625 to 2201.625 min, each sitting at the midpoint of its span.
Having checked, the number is 0.1 min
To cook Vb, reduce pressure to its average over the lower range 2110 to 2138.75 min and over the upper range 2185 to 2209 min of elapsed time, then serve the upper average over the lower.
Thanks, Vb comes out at 1.08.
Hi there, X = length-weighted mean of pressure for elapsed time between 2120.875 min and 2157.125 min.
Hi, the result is 1.12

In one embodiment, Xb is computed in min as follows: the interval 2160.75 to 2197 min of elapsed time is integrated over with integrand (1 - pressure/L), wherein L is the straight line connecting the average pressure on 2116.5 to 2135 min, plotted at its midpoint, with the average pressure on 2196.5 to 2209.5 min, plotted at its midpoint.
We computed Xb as 5.35 min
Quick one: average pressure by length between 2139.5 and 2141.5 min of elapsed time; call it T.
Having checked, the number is 1.09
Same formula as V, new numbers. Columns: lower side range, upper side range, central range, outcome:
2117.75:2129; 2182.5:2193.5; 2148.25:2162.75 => -1.0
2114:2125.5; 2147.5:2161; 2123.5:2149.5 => 0.4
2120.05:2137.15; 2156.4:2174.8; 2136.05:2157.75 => -0.6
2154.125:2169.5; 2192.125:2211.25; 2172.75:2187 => 1.5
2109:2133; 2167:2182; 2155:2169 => -0.6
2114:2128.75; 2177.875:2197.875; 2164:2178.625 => 0.2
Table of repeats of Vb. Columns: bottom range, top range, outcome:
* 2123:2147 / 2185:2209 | 1.06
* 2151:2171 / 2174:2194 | 0.94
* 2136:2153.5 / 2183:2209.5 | 1.05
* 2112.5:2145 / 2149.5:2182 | 1.00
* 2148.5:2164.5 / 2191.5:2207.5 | 1.07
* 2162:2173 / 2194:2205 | 1.16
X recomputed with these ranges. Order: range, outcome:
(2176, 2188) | 1.04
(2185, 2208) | 1.16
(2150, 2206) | 1.1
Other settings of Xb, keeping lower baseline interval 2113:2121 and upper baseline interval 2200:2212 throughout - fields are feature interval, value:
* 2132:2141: 0.2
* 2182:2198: 2.7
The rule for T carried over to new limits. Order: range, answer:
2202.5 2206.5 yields 1.33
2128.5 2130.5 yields 1.08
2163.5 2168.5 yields 1.06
